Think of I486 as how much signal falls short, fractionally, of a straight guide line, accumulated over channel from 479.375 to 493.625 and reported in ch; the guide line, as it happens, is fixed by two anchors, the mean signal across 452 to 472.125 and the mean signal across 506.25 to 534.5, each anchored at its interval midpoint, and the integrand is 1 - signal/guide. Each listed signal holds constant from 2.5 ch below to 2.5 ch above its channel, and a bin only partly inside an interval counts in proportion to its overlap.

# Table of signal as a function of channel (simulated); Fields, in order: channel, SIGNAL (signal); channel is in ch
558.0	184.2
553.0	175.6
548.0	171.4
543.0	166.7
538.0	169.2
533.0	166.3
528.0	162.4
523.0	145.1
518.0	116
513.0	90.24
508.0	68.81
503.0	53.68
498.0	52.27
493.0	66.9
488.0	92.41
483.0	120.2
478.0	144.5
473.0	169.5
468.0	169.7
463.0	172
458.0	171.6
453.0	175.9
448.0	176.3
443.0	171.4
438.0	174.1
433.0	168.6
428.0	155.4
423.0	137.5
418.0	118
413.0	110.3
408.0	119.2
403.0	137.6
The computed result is 4.9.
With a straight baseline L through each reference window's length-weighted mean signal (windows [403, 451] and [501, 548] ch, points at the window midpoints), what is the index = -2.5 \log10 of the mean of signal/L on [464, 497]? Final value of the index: 0.10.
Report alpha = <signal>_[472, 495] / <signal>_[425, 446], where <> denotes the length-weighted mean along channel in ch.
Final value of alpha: 0.7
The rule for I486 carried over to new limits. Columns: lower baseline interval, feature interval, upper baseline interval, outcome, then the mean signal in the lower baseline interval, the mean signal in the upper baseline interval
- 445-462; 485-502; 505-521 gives 7.0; 174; 92.2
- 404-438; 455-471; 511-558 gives -3.1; 138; 154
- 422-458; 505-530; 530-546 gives 7.9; 167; 167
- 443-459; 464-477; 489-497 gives -4.4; 174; 68.9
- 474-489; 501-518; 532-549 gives 8.0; 127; 168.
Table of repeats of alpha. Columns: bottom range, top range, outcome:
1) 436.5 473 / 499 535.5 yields 0.65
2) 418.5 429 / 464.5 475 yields 1.22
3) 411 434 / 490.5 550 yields 0.87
